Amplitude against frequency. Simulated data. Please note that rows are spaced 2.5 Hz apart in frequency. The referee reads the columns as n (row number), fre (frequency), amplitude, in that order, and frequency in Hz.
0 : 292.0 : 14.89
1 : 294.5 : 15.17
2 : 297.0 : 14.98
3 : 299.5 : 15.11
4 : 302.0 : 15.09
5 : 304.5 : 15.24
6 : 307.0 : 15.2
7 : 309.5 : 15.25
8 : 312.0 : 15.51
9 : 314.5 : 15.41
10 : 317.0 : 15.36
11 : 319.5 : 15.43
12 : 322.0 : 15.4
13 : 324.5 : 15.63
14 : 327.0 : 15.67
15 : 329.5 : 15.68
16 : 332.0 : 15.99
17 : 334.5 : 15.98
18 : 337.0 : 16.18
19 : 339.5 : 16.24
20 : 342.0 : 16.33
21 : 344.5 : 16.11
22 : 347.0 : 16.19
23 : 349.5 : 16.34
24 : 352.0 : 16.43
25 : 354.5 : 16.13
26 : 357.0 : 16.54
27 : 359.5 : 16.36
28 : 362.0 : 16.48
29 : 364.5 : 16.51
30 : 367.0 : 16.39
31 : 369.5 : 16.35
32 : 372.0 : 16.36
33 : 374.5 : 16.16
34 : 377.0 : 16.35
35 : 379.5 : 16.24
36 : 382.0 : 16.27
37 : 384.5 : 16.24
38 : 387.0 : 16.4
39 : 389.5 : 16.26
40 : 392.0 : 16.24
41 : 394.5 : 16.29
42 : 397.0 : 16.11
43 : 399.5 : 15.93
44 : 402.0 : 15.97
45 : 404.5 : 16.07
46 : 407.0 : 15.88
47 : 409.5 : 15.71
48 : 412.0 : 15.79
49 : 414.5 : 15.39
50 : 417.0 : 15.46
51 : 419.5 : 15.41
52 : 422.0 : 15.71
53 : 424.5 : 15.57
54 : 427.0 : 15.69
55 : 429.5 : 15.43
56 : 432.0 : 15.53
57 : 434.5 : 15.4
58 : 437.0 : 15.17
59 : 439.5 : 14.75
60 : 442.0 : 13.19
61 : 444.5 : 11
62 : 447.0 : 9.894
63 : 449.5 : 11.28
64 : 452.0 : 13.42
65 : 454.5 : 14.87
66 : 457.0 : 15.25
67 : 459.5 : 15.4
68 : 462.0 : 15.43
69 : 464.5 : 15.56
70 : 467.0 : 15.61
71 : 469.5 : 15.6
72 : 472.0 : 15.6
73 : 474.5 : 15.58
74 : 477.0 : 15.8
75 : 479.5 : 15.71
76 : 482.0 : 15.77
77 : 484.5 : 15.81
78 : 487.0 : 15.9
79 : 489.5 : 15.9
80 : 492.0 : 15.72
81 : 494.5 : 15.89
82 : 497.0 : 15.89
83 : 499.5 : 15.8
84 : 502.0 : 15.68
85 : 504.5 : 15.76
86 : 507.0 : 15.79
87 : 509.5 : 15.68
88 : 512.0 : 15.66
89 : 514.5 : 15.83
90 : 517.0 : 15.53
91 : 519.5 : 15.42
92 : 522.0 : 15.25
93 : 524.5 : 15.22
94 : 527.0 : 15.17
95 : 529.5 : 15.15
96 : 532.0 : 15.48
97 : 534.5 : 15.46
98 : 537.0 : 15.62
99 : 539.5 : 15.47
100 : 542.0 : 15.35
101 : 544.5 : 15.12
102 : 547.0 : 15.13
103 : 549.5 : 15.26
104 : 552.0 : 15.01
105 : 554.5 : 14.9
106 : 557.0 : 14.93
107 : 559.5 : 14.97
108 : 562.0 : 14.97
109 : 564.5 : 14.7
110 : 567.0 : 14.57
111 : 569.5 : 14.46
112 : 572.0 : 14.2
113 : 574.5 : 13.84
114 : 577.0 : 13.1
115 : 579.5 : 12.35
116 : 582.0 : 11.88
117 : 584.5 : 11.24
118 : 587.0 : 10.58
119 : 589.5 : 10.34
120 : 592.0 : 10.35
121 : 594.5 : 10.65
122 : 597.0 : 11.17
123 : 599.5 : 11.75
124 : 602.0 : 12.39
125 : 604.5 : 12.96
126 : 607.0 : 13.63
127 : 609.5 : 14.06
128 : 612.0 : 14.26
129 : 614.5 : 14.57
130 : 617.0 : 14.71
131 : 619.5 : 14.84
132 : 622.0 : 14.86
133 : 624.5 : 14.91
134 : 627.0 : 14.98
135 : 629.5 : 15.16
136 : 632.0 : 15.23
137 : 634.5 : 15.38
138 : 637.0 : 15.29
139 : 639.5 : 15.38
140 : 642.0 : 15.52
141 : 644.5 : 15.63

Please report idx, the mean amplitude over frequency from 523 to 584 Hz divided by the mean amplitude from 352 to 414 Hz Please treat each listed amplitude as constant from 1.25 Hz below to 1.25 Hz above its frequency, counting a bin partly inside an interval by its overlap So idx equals 0.90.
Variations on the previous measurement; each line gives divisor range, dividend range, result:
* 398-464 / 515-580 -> 1.01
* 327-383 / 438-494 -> 0.91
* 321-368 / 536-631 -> 0.85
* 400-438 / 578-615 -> 0.77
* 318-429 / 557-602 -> 0.79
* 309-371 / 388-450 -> 0.94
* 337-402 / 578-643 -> 0.82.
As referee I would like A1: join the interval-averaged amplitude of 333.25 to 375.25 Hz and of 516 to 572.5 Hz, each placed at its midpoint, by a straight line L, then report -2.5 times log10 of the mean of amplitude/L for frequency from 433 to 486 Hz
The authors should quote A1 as 0.08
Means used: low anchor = 16.3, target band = 14.6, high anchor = 15.1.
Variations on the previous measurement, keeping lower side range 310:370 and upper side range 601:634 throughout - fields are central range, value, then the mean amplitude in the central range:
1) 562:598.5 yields 0.17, 12.5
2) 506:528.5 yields -0.04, 15.5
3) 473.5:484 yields -0.04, 15.7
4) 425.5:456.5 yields 0.12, 13.9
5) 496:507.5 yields -0.05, 15.8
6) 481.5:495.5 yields -0.05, 15.8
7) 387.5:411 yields -0.03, 16.1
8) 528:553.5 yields -0.03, 15.3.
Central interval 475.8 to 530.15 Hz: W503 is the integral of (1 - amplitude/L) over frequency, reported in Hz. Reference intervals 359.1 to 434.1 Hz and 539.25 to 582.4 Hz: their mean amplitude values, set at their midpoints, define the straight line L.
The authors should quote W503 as -2.3 Hz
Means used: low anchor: 16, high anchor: 14.5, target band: 15.7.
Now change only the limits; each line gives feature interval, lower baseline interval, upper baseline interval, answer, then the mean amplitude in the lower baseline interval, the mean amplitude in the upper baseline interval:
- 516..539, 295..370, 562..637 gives -2.1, 15.8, 13.4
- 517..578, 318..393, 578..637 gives -4.7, 16.2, 13.2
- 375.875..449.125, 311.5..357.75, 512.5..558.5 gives 1.8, 15.9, 15.3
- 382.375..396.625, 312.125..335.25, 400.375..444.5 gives -0.8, 15.6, 15.3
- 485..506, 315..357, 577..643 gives -2.0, 16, 13.4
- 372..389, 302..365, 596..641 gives -0.7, 15.9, 14.2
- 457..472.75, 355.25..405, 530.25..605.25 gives -0.5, 16.3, 13.6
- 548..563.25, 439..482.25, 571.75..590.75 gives -3.0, 14.4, 12.1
